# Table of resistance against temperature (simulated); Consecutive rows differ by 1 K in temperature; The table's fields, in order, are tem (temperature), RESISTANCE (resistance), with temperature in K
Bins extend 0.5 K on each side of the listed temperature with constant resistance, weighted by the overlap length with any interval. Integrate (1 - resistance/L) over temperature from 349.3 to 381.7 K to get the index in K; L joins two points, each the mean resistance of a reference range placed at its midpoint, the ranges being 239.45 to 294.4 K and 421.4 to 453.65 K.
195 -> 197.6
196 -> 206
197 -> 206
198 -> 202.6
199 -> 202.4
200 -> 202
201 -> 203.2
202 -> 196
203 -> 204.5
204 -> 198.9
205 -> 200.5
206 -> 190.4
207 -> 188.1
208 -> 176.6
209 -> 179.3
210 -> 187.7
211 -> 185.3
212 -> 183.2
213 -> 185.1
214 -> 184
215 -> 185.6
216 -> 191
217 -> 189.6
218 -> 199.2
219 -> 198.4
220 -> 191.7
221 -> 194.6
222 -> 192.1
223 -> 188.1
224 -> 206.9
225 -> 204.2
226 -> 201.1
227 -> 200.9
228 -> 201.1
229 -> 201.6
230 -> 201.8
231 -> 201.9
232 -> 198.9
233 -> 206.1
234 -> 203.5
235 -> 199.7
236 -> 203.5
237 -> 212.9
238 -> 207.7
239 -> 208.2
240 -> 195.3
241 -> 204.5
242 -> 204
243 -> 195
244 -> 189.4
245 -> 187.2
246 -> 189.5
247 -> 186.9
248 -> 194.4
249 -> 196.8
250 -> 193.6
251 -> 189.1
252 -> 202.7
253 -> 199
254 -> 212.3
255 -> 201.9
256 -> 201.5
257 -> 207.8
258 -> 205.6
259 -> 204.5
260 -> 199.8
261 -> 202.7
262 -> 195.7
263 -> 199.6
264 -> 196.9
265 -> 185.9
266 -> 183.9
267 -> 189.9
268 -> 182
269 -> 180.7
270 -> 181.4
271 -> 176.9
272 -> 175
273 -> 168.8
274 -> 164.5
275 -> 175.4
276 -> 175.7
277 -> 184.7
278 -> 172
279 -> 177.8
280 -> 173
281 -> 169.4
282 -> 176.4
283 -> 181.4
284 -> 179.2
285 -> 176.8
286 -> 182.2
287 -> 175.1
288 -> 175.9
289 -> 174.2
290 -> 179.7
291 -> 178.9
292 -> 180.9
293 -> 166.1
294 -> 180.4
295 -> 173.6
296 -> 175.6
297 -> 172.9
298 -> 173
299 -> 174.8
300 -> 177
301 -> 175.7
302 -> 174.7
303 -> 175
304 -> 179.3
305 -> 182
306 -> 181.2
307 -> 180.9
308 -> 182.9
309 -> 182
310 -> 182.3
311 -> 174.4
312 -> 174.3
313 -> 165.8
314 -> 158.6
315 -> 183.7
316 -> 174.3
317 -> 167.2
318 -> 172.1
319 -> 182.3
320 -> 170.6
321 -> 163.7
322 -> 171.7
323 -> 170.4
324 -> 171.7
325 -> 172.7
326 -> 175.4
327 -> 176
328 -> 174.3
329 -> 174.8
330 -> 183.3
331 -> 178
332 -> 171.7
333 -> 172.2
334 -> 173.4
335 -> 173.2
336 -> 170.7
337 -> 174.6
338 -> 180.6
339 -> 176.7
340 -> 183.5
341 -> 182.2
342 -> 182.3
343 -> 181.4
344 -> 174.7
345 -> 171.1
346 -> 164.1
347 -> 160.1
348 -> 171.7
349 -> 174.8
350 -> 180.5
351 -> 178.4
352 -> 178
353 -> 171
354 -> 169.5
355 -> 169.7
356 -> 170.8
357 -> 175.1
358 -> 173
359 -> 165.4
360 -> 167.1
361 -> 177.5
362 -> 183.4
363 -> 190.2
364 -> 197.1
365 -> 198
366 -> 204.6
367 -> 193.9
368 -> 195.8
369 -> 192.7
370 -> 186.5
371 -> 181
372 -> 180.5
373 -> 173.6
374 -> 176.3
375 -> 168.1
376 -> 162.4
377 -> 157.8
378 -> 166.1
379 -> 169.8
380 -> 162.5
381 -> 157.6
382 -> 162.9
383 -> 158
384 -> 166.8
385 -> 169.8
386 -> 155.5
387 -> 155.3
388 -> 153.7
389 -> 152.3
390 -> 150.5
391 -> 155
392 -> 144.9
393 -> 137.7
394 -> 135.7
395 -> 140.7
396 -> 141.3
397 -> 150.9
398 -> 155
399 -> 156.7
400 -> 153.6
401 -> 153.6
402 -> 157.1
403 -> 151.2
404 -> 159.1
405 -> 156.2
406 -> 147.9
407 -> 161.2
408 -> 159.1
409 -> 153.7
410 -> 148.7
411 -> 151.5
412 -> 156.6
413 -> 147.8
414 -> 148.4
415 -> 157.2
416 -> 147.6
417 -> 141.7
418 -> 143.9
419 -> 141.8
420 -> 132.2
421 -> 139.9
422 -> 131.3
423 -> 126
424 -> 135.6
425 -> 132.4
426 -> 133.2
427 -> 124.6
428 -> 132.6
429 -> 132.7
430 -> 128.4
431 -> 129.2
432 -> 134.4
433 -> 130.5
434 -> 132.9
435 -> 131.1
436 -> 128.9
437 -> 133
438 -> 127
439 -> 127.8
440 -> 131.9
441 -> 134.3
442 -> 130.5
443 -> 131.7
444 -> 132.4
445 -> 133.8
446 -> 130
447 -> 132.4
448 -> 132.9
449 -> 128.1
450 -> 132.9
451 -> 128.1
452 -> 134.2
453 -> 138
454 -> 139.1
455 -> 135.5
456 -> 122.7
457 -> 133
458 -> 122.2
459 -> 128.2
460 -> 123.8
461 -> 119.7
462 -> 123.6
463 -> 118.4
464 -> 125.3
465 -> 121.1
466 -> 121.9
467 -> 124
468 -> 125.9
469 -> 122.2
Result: -4.7 K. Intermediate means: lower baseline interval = 187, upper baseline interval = 131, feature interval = 177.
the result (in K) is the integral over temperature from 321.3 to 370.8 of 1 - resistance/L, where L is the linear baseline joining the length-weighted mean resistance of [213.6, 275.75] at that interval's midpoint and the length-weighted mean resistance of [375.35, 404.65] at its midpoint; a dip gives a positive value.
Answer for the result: -3.2 K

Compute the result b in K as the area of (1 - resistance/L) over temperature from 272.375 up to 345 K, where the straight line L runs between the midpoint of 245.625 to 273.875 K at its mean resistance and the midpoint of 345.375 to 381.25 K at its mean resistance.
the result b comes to 3.7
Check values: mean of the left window 193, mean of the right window 176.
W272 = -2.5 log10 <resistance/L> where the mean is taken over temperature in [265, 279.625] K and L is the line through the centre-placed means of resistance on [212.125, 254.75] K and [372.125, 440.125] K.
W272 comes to 0.05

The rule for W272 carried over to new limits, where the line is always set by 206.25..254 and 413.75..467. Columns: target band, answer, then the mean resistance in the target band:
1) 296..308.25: -0.022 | 177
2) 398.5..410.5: -0.089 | 155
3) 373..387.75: -0.095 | 164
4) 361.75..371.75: -0.240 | 192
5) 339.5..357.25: -0.095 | 174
